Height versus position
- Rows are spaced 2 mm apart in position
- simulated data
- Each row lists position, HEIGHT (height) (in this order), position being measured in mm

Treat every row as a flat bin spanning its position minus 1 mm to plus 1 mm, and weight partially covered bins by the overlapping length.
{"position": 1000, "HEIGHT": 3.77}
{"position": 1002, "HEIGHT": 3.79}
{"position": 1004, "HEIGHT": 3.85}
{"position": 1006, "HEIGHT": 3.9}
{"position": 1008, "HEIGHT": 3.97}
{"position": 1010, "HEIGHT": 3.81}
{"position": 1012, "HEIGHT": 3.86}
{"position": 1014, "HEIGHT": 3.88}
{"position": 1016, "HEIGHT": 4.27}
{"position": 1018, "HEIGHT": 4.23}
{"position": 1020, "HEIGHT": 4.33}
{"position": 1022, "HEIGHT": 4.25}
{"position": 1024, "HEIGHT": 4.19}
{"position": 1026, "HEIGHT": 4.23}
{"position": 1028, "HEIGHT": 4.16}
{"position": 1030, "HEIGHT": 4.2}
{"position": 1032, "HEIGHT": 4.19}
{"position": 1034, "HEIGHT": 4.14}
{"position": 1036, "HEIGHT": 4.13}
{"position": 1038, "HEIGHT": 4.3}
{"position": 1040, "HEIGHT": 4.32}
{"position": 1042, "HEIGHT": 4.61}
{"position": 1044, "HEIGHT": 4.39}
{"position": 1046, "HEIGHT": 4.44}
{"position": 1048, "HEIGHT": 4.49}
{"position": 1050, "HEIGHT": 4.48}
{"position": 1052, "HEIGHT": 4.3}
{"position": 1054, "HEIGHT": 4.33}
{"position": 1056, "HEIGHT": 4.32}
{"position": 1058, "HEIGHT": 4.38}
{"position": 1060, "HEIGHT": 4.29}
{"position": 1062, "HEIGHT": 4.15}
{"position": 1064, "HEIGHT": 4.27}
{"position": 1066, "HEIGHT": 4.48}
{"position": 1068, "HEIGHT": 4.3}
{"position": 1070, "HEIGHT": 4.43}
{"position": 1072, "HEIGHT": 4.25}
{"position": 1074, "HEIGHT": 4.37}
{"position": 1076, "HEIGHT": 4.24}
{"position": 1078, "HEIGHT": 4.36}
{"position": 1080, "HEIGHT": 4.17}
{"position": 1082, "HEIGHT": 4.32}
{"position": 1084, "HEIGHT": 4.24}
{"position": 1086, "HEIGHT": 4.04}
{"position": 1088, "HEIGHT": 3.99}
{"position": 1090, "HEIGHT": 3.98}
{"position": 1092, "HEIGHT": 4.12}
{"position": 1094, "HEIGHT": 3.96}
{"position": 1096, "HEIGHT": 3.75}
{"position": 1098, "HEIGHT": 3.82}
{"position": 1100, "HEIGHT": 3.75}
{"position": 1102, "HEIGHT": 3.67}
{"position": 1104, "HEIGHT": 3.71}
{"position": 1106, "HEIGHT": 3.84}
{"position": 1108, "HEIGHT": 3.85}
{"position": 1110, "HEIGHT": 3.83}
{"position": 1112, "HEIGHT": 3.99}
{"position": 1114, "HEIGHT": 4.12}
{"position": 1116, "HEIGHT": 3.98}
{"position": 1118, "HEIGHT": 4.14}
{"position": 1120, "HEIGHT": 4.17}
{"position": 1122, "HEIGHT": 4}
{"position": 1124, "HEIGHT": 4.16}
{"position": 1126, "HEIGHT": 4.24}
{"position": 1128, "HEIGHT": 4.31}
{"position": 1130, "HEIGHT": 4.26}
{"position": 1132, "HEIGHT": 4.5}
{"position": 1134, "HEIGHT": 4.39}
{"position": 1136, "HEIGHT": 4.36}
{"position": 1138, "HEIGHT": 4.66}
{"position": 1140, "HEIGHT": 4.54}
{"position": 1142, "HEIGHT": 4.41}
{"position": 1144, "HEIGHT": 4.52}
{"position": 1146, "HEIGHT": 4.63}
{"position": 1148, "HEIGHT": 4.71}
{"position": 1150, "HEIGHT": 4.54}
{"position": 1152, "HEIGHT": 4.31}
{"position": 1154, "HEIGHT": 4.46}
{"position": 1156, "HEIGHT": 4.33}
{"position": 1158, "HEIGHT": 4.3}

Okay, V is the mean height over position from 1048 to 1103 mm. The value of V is 4.18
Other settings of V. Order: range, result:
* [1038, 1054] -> 4.42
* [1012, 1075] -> 4.29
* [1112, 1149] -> 4.33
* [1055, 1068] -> 4.31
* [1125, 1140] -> 4.4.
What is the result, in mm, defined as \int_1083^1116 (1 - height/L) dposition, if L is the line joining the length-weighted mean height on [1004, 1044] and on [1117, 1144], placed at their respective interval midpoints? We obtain 2.8 mm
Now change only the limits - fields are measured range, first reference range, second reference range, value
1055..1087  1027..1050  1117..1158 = 0.3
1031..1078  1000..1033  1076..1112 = -3.7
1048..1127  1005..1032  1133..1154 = 3.5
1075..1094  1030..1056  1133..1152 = 1.1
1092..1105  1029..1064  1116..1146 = 1.6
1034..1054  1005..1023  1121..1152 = -1.1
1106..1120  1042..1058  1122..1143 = 1.2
